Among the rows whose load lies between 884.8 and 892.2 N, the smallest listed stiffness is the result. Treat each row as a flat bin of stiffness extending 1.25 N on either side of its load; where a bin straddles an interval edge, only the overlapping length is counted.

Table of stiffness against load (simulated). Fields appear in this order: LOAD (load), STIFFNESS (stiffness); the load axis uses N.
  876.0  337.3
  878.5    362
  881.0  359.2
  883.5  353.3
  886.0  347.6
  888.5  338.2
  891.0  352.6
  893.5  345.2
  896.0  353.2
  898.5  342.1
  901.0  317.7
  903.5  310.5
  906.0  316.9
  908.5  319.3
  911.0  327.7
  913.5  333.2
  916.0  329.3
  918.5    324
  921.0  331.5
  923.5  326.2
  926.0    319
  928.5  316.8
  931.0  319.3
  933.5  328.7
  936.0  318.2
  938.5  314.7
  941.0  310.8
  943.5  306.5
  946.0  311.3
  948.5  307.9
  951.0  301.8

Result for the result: 338.2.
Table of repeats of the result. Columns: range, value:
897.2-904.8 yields 310.5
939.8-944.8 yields 306.5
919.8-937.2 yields 316.8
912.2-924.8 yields 324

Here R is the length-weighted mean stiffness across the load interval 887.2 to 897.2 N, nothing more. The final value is 347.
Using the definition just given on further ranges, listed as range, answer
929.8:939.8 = 320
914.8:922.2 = 328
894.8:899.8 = 347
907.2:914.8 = 327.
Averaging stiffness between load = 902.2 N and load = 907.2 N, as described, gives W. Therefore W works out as 314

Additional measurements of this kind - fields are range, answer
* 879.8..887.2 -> 353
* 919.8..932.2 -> 323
